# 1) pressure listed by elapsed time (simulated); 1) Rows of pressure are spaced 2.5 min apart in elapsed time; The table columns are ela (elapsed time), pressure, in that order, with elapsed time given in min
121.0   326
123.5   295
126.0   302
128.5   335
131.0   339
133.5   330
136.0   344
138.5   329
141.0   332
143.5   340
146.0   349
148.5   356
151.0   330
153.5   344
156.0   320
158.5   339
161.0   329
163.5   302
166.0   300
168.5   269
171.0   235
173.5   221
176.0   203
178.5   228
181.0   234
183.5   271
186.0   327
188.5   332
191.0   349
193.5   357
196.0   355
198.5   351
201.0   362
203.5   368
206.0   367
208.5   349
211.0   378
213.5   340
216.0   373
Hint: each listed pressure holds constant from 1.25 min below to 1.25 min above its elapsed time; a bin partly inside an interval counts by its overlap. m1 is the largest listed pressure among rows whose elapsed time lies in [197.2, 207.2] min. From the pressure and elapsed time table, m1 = 368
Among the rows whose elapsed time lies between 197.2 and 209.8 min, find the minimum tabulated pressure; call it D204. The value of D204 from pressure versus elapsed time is 349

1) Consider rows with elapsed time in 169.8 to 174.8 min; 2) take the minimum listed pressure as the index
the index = 221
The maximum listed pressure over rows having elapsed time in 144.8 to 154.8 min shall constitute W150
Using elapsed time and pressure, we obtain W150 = 356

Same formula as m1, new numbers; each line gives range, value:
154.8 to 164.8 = 339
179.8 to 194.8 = 357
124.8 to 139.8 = 344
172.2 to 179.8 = 228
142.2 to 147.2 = 349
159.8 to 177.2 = 329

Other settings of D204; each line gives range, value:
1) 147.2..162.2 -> 320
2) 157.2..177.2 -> 203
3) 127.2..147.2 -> 329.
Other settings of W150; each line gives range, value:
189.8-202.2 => 362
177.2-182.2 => 234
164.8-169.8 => 300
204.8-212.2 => 378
